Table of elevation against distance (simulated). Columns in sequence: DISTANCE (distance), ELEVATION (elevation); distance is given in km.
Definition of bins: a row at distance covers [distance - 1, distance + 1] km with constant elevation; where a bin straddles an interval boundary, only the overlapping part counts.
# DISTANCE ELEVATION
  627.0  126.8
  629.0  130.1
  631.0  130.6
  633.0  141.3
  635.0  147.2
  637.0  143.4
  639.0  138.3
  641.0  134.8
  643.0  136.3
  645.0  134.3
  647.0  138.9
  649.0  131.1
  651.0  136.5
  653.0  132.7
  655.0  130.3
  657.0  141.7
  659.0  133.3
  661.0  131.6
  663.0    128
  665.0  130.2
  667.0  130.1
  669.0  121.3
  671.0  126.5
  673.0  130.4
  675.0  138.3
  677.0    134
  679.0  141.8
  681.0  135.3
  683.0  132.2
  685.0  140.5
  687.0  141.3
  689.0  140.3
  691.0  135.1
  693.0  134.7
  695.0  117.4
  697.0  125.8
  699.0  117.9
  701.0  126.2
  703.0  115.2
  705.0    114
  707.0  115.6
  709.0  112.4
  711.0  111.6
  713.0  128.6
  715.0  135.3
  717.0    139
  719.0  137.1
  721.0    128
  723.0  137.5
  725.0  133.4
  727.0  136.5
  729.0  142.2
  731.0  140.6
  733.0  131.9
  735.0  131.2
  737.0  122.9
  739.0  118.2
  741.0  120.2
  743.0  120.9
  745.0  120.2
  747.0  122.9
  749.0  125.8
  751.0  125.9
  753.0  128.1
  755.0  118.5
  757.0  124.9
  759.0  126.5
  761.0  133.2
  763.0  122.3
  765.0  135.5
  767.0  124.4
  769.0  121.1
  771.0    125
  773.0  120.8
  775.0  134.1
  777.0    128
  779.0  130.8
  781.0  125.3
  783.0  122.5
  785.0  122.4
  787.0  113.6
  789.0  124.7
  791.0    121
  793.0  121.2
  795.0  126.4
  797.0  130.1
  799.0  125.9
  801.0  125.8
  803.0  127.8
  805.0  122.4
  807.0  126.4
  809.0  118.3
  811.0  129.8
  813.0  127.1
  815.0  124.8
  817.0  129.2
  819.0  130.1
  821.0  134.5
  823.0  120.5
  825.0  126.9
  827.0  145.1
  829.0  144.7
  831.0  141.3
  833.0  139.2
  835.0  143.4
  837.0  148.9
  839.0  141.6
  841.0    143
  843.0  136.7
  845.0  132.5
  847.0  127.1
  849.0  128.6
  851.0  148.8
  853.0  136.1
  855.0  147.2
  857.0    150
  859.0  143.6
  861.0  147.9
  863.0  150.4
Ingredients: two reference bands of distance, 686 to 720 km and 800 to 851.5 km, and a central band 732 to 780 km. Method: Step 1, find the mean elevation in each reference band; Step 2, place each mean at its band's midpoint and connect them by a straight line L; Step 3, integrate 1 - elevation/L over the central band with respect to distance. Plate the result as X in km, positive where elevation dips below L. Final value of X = 1.4 km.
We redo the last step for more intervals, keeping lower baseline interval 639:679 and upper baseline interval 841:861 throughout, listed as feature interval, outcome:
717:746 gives 1.10 km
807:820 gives 1.11 km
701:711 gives 1.44 km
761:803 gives 3.65 km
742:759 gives 1.57 km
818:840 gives 0.16 km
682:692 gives -0.29 km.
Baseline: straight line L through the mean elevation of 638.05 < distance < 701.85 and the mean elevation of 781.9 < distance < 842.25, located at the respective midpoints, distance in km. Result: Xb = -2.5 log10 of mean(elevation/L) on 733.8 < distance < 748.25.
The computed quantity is 0.075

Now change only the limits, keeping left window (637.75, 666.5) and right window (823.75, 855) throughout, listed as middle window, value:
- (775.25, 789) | 0.109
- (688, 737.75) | 0.060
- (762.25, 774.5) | 0.099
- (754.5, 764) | 0.095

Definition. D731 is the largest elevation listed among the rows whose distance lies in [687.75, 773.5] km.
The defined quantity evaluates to 142.2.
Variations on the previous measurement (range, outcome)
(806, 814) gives 129.8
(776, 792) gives 130.8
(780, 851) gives 148.9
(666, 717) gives 141.8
